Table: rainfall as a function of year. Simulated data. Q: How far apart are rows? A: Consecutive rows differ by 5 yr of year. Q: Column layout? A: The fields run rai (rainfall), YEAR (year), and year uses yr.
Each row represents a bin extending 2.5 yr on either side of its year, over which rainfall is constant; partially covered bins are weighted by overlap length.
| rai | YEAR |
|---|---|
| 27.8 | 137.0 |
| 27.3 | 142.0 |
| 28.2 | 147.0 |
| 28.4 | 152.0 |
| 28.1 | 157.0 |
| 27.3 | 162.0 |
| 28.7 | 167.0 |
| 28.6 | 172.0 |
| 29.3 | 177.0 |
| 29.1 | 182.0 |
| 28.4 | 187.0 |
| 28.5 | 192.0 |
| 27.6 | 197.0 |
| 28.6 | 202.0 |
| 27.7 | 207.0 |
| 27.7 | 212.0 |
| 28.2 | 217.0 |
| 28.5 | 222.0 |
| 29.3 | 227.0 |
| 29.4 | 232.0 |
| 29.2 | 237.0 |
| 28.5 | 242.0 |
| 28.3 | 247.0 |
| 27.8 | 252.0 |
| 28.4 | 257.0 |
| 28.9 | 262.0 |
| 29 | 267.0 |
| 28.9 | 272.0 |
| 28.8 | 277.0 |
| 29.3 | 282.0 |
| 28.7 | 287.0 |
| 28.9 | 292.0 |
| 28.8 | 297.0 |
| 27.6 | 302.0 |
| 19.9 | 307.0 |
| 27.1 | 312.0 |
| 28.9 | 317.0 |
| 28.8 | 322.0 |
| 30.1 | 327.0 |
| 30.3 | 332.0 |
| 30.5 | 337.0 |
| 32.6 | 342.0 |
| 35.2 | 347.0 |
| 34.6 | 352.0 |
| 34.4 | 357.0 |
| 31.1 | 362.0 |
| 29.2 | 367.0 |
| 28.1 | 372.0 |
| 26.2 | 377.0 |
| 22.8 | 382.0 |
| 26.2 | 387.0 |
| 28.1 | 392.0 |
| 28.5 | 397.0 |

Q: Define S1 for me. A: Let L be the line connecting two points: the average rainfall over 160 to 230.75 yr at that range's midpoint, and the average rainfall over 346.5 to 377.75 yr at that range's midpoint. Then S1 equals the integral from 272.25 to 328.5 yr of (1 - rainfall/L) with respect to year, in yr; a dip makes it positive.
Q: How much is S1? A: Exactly 4.3 yr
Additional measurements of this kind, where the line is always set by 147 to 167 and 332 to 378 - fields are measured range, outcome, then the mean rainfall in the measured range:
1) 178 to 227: 0.8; 28.3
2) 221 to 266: 1.2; 28.7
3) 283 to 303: 1.2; 28.6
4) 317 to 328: 0.6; 29.2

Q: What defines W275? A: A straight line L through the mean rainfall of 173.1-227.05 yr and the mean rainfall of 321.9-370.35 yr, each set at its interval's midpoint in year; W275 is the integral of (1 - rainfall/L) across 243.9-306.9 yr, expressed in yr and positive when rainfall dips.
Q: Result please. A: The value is 3.9 yr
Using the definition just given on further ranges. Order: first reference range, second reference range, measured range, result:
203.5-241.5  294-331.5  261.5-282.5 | -0.7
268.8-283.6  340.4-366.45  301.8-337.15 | 4.1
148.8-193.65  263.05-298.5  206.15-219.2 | 0.3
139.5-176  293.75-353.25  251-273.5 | 0.2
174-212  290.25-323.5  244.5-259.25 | -0.2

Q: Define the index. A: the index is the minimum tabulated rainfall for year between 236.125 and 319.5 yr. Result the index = 19.9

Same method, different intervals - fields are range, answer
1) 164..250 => 27.6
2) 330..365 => 30.3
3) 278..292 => 28.7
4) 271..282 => 28.8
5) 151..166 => 27.3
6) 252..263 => 27.8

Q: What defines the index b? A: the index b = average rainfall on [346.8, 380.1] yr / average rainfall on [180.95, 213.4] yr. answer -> 1.09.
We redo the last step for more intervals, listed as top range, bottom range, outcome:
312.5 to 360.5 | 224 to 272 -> 1.10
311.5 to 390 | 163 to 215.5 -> 1.05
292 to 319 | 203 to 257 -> 0.94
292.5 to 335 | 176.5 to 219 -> 0.98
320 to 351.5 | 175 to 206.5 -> 1.10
